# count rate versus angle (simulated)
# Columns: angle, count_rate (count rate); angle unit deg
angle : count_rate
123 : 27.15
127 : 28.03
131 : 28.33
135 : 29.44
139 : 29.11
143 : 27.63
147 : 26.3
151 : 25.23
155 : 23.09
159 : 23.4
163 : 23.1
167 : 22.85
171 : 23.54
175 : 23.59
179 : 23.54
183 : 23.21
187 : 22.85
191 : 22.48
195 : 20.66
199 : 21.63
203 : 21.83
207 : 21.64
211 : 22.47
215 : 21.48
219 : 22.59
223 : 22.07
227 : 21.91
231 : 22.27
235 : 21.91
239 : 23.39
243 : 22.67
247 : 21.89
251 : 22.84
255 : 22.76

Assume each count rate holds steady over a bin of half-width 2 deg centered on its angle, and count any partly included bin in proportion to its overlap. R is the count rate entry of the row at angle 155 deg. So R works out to 23.09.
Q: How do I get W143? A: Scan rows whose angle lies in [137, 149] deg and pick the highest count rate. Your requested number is 29.11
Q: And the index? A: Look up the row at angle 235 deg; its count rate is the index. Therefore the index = 21.91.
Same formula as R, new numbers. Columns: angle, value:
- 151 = 25.23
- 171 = 23.54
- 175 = 23.59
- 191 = 22.48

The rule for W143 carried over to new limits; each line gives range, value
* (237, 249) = 23.39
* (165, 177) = 23.59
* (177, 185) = 23.54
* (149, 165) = 25.23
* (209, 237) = 22.59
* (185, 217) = 22.85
